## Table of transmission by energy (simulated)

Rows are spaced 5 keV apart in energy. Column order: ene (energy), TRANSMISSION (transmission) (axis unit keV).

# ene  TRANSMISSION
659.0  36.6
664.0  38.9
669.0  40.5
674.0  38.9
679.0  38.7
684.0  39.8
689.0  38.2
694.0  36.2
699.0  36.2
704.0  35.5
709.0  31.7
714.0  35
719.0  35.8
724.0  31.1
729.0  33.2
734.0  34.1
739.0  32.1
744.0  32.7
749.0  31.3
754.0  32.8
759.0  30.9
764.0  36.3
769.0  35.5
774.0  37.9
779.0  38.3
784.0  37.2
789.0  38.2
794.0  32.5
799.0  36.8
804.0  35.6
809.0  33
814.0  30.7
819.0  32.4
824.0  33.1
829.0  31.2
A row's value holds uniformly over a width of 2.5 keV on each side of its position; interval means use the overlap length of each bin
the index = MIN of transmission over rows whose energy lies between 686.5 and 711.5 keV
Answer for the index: 31.7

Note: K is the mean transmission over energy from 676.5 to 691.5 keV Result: 38.9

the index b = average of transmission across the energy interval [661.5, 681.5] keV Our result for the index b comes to 39.2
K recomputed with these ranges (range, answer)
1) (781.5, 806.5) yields 36.1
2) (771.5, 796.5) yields 36.8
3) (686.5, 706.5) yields 36.5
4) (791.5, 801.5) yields 34.6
